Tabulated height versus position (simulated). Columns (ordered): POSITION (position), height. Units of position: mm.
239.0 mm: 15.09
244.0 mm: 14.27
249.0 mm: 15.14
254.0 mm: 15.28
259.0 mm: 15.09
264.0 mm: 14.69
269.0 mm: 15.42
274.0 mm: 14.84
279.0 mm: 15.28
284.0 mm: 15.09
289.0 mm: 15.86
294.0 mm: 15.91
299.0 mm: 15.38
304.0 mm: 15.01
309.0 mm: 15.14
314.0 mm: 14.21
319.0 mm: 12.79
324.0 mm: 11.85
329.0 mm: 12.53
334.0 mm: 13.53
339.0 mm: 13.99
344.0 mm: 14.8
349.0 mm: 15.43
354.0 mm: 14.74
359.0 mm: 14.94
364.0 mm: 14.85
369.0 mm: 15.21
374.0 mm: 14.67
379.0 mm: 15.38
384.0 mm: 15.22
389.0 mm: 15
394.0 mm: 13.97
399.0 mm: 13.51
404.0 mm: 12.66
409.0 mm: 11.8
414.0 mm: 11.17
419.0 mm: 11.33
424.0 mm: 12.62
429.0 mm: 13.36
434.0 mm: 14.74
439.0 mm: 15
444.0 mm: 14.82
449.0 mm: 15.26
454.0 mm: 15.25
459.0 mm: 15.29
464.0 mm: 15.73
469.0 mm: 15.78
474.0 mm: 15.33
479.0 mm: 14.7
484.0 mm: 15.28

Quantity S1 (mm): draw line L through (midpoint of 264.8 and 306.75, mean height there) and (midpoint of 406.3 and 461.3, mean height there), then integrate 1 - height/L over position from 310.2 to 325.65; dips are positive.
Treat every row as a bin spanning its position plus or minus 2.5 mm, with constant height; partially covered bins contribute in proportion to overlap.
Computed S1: 1.83 mm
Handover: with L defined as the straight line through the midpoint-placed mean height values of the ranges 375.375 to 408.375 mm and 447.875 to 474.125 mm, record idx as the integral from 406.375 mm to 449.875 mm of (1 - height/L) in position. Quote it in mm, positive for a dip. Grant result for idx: 4.7 mm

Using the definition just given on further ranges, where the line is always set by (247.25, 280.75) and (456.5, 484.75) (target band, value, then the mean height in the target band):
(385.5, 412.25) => 3.28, 13.4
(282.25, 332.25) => 2.64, 14.4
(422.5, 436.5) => 1.52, 13.6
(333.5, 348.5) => 0.83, 14.4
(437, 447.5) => 0.26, 14.9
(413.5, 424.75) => 2.67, 11.7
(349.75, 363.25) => 0.26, 14.9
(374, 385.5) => 0.06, 15.2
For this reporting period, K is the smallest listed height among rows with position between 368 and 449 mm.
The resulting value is 11.17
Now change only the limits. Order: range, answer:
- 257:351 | 11.85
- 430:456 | 14.74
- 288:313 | 15.01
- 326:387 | 12.53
